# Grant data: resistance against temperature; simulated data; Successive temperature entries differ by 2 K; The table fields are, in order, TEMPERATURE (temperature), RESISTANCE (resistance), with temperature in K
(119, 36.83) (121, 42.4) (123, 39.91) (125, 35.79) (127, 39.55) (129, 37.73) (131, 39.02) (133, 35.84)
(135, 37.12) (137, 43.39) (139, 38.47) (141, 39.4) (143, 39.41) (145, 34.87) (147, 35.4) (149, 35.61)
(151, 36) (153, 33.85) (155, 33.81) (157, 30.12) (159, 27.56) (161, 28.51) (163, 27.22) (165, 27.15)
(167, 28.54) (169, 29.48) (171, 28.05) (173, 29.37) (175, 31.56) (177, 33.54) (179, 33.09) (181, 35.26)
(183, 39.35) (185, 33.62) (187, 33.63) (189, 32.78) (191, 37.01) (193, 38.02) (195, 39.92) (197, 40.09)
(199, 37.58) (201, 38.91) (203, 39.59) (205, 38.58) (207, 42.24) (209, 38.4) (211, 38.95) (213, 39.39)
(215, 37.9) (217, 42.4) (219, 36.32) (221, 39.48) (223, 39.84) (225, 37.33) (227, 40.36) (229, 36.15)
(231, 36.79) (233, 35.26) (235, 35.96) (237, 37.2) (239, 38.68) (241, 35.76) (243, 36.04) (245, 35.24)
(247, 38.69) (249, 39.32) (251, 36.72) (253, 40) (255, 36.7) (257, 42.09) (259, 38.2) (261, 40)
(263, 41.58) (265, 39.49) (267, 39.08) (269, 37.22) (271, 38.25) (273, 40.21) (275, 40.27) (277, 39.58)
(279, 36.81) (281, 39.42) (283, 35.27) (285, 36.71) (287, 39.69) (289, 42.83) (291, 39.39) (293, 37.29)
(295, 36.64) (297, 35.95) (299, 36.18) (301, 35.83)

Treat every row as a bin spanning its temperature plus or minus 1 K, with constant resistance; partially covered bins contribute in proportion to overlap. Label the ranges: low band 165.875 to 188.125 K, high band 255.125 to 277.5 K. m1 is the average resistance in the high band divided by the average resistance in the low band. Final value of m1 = 1.22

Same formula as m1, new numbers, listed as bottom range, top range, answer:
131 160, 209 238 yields 1.06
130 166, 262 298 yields 1.12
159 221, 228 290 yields 1.09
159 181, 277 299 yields 1.27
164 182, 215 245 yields 1.23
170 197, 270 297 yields 1.12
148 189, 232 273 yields 1.20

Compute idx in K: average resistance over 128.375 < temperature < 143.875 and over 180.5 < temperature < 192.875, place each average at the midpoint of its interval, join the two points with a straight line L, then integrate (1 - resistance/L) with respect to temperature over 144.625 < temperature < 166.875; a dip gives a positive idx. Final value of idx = 3.5 K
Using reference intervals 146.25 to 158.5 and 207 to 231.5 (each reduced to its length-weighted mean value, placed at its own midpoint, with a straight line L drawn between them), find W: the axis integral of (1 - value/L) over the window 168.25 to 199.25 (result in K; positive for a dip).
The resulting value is 1.48 K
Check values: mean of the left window 33.8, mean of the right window 38.8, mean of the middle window 34.5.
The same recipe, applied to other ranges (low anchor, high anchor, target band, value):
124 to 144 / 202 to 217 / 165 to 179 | 3.2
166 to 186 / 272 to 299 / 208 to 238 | -2.8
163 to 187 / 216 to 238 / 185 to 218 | -3.3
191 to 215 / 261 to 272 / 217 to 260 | 1.5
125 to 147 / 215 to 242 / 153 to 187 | 6.2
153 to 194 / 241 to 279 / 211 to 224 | -1.4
